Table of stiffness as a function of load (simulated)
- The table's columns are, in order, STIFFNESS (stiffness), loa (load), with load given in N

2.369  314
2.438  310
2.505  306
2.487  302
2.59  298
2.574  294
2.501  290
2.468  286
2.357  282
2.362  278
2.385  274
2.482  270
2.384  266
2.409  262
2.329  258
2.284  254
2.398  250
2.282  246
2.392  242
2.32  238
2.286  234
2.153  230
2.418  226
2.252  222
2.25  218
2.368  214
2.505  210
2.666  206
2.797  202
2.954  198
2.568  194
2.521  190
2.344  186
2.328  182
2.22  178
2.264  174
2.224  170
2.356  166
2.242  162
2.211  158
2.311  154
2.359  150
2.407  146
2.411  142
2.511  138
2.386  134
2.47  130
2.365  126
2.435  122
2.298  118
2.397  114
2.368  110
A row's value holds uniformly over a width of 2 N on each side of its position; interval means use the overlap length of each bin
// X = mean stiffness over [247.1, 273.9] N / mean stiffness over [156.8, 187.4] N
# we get 1.0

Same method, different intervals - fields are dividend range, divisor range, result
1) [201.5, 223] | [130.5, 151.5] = 1.02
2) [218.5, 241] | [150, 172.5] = 1.01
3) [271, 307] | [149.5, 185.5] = 1.08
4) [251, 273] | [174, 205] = 0.94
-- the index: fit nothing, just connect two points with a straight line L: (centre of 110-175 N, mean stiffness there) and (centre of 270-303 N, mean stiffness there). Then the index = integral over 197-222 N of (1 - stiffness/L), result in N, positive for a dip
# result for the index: -1.5 N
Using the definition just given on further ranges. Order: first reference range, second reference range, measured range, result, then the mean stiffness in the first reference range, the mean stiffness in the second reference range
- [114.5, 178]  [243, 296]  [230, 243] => 0.5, 2.35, 2.4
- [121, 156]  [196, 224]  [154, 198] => 2.2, 2.41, 2.54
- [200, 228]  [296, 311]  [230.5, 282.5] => 2.8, 2.47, 2.51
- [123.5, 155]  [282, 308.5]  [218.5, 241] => 1.6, 2.41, 2.51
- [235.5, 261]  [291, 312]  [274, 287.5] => 0.3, 2.34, 2.52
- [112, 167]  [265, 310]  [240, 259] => 0.8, 2.37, 2.46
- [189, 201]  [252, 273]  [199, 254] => 3.3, 2.7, 2.38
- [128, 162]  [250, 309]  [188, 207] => -2.4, 2.37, 2.44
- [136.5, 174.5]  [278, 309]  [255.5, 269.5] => 0.4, 2.33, 2.49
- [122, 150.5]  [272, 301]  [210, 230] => 1.0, 2.42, 2.46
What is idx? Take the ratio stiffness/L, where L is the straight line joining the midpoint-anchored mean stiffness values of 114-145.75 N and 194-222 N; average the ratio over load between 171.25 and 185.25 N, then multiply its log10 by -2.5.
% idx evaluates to 0.10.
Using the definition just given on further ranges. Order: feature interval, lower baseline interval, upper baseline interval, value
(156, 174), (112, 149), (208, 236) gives 0.05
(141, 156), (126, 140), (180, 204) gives 0.05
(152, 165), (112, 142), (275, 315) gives 0.07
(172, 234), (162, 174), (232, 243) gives -0.06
